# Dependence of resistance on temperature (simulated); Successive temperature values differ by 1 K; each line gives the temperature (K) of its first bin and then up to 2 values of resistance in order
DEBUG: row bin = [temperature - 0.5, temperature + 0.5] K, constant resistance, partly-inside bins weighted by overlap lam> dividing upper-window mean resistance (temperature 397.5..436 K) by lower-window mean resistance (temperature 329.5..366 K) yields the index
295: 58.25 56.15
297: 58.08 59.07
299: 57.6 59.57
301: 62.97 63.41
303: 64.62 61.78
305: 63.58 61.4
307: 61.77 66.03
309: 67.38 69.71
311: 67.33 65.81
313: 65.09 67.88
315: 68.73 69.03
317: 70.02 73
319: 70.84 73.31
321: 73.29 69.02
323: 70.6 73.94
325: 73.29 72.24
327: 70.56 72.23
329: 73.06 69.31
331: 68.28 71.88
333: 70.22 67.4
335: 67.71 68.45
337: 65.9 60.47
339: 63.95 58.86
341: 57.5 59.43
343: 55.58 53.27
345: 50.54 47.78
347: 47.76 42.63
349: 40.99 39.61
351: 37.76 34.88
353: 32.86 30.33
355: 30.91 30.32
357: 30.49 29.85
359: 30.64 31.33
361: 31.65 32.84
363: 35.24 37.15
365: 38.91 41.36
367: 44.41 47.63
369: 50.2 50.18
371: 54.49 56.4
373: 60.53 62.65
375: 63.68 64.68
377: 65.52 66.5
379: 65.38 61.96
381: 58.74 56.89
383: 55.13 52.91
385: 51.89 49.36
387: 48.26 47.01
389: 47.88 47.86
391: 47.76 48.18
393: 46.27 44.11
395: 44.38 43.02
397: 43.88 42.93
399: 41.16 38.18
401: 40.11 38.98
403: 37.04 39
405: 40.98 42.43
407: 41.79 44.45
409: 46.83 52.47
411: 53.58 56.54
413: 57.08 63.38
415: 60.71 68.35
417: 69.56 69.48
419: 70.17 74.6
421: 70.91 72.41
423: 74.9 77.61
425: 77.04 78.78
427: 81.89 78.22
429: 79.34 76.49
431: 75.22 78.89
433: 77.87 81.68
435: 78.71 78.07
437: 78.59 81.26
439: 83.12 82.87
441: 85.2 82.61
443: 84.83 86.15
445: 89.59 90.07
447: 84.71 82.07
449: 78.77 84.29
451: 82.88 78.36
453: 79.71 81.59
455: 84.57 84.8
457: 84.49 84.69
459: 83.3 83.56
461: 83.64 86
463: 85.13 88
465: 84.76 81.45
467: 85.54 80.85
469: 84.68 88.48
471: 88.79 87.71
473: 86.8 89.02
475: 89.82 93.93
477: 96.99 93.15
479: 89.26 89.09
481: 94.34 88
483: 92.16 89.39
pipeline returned 1.3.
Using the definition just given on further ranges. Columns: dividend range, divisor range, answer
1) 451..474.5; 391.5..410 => 1.98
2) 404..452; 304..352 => 1.14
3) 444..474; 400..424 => 1.51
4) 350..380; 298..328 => 0.66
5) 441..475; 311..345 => 1.26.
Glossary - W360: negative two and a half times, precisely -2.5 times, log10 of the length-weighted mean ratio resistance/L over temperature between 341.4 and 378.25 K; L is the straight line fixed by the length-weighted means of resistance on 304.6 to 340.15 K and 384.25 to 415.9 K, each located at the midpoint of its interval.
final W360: 0.27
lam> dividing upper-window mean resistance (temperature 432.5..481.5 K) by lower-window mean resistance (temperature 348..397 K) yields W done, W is 1.8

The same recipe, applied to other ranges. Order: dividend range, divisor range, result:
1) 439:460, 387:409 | 1.93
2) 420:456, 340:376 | 1.83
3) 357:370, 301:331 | 0.55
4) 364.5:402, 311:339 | 0.73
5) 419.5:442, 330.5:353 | 1.42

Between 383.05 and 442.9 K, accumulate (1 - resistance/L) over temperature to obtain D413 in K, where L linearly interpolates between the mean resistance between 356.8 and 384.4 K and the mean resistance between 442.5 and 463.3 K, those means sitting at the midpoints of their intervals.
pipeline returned 6.3 K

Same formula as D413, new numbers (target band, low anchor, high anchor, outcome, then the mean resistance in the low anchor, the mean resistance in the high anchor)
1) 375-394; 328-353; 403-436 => 2.2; 57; 65.7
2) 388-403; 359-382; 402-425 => 3.1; 50.7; 58.4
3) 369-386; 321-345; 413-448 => 3.1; 66.5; 77.5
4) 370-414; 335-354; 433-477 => 9.6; 50.9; 84.4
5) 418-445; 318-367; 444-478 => -0.4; 53.4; 85.5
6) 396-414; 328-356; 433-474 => 6.6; 54.2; 83.8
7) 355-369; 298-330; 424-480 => 7.1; 67.6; 83.8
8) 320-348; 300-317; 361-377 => -2.8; 65.4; 49.3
